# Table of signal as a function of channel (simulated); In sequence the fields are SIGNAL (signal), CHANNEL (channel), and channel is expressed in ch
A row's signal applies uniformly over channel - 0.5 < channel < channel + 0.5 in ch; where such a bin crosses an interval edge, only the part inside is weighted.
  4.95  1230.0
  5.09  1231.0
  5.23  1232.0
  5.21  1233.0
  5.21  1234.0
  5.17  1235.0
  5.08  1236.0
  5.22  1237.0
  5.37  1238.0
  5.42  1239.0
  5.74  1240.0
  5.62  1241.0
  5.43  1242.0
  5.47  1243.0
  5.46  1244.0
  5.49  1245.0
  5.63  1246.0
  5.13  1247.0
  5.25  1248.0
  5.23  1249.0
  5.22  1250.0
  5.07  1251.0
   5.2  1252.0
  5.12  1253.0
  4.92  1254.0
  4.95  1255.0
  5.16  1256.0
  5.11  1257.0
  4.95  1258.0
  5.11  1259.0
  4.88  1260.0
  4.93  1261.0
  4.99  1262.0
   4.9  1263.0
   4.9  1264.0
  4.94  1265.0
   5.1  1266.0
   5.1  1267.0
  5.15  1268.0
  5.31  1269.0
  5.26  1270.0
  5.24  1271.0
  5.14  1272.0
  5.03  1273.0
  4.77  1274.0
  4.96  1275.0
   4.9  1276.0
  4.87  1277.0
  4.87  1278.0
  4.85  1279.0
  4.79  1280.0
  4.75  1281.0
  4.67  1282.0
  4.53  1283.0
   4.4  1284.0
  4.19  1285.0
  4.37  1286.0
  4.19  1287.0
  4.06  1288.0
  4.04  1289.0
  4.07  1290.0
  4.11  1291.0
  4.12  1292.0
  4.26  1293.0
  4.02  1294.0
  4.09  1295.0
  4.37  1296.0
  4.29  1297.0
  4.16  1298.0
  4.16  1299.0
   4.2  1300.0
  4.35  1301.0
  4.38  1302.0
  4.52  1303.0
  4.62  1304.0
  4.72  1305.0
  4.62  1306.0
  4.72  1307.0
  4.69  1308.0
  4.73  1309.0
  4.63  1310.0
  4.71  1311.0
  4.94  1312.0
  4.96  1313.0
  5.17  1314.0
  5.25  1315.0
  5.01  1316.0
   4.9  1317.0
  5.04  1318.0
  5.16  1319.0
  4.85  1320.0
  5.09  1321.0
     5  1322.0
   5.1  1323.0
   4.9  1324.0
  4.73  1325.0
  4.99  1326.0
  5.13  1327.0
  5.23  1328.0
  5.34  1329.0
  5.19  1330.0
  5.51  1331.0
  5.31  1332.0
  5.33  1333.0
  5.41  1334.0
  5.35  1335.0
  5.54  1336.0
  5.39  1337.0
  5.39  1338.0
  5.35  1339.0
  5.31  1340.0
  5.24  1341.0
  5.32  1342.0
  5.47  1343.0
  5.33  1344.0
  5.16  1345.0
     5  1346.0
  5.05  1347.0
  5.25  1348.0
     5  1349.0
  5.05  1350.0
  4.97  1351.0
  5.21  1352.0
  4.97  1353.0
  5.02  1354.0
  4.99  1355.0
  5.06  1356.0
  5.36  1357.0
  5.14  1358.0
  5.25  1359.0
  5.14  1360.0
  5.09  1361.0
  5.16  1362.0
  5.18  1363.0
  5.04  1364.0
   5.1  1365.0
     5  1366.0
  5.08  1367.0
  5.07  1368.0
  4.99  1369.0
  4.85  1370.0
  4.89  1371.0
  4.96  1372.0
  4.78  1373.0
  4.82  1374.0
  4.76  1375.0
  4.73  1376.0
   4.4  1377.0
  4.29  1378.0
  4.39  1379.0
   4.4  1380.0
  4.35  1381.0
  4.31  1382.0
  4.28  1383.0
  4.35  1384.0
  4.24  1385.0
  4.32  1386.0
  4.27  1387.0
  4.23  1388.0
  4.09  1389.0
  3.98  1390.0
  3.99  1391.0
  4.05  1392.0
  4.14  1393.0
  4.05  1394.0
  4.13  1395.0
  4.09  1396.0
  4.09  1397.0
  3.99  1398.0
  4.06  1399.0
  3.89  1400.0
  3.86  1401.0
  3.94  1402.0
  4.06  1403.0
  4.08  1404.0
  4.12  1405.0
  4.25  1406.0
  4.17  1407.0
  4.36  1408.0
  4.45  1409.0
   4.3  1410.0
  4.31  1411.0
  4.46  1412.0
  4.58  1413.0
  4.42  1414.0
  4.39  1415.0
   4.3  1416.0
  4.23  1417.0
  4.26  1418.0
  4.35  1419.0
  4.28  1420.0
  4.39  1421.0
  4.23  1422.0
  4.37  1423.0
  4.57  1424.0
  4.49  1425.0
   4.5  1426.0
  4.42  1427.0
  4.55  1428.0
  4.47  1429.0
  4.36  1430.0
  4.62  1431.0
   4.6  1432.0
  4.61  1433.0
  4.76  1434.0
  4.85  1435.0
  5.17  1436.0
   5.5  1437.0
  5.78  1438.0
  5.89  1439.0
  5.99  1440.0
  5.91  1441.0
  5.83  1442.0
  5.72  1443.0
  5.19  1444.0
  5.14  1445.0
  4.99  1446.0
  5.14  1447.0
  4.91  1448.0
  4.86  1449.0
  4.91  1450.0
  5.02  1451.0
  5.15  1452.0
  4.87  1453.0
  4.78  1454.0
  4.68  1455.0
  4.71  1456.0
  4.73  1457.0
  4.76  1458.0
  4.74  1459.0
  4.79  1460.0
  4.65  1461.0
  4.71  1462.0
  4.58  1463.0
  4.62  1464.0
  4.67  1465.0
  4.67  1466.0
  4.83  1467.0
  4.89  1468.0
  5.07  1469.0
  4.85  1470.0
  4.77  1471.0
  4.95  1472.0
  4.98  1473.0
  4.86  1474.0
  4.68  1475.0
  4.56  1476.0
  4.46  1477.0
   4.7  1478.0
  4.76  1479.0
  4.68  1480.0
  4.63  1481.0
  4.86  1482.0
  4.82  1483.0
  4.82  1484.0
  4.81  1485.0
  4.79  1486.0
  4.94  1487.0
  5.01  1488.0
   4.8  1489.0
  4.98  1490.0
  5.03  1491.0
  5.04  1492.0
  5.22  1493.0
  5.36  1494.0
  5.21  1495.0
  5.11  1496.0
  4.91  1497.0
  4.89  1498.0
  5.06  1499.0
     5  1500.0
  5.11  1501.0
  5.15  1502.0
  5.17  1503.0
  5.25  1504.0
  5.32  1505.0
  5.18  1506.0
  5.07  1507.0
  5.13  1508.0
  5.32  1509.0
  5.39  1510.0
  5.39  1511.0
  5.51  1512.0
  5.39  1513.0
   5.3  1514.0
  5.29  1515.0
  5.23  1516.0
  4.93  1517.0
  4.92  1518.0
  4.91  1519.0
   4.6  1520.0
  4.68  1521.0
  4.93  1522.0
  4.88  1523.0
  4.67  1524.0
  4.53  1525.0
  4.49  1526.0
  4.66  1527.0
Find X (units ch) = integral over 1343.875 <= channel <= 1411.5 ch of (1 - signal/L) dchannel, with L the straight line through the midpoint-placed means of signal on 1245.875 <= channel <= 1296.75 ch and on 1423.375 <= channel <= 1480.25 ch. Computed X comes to 3.6 ch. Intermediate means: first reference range 4.8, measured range 4.59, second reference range 4.89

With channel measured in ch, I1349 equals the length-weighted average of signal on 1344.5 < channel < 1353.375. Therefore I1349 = 5.07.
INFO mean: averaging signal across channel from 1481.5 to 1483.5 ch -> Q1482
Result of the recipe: 4.84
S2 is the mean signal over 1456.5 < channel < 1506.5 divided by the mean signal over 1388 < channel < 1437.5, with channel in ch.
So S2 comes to 1.1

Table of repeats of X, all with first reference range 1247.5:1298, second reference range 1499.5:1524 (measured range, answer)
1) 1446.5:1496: 2.08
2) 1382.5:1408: 4.30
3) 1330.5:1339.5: -1.00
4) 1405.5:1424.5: 2.39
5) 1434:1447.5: -1.16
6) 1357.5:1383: 0.39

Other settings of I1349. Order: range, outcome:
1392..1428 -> 4.25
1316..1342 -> 5.19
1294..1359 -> 4.97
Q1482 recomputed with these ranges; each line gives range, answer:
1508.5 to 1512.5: 5.4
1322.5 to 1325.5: 4.91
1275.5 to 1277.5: 4.88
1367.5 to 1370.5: 4.97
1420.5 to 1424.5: 4.39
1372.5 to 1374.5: 4.8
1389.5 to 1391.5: 3.99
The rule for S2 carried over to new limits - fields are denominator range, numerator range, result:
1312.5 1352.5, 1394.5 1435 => 0.83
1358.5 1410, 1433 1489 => 1.11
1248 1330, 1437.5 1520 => 1.05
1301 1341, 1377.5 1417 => 0.84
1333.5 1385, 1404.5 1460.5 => 0.95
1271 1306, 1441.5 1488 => 1.09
